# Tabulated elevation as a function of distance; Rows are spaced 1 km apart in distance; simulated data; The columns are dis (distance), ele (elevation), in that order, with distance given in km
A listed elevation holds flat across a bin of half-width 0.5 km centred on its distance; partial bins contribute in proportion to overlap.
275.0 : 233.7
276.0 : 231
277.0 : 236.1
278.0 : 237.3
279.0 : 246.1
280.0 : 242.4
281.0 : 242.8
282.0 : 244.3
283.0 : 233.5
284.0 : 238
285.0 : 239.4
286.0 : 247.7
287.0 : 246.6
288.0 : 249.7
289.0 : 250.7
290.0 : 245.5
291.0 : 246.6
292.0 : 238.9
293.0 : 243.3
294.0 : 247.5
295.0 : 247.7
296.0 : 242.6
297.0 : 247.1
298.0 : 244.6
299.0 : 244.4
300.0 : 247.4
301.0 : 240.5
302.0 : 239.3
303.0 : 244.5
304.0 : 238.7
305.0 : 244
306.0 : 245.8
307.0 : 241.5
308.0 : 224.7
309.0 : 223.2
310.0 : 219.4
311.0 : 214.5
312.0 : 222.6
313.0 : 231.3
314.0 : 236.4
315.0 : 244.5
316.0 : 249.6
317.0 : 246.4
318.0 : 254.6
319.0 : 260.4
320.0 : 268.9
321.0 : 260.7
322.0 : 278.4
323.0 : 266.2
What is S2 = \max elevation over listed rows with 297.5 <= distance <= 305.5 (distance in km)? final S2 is 247.4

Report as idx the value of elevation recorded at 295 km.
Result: 247.7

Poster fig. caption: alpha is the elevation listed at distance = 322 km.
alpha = 278.4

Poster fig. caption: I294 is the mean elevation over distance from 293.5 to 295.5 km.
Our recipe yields 248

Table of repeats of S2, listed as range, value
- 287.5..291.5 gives 250.7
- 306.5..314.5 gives 241.5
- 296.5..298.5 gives 247.1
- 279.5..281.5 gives 242.8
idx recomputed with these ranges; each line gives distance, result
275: 233.7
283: 233.5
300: 247.4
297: 247.1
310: 219.4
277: 236.1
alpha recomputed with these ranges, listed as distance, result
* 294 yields 247.5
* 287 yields 246.6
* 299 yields 244.4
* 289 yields 250.7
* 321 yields 260.7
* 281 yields 242.8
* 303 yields 244.5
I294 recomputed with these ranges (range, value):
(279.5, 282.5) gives 243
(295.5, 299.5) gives 245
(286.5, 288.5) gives 248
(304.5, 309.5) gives 236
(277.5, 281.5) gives 242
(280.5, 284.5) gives 240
